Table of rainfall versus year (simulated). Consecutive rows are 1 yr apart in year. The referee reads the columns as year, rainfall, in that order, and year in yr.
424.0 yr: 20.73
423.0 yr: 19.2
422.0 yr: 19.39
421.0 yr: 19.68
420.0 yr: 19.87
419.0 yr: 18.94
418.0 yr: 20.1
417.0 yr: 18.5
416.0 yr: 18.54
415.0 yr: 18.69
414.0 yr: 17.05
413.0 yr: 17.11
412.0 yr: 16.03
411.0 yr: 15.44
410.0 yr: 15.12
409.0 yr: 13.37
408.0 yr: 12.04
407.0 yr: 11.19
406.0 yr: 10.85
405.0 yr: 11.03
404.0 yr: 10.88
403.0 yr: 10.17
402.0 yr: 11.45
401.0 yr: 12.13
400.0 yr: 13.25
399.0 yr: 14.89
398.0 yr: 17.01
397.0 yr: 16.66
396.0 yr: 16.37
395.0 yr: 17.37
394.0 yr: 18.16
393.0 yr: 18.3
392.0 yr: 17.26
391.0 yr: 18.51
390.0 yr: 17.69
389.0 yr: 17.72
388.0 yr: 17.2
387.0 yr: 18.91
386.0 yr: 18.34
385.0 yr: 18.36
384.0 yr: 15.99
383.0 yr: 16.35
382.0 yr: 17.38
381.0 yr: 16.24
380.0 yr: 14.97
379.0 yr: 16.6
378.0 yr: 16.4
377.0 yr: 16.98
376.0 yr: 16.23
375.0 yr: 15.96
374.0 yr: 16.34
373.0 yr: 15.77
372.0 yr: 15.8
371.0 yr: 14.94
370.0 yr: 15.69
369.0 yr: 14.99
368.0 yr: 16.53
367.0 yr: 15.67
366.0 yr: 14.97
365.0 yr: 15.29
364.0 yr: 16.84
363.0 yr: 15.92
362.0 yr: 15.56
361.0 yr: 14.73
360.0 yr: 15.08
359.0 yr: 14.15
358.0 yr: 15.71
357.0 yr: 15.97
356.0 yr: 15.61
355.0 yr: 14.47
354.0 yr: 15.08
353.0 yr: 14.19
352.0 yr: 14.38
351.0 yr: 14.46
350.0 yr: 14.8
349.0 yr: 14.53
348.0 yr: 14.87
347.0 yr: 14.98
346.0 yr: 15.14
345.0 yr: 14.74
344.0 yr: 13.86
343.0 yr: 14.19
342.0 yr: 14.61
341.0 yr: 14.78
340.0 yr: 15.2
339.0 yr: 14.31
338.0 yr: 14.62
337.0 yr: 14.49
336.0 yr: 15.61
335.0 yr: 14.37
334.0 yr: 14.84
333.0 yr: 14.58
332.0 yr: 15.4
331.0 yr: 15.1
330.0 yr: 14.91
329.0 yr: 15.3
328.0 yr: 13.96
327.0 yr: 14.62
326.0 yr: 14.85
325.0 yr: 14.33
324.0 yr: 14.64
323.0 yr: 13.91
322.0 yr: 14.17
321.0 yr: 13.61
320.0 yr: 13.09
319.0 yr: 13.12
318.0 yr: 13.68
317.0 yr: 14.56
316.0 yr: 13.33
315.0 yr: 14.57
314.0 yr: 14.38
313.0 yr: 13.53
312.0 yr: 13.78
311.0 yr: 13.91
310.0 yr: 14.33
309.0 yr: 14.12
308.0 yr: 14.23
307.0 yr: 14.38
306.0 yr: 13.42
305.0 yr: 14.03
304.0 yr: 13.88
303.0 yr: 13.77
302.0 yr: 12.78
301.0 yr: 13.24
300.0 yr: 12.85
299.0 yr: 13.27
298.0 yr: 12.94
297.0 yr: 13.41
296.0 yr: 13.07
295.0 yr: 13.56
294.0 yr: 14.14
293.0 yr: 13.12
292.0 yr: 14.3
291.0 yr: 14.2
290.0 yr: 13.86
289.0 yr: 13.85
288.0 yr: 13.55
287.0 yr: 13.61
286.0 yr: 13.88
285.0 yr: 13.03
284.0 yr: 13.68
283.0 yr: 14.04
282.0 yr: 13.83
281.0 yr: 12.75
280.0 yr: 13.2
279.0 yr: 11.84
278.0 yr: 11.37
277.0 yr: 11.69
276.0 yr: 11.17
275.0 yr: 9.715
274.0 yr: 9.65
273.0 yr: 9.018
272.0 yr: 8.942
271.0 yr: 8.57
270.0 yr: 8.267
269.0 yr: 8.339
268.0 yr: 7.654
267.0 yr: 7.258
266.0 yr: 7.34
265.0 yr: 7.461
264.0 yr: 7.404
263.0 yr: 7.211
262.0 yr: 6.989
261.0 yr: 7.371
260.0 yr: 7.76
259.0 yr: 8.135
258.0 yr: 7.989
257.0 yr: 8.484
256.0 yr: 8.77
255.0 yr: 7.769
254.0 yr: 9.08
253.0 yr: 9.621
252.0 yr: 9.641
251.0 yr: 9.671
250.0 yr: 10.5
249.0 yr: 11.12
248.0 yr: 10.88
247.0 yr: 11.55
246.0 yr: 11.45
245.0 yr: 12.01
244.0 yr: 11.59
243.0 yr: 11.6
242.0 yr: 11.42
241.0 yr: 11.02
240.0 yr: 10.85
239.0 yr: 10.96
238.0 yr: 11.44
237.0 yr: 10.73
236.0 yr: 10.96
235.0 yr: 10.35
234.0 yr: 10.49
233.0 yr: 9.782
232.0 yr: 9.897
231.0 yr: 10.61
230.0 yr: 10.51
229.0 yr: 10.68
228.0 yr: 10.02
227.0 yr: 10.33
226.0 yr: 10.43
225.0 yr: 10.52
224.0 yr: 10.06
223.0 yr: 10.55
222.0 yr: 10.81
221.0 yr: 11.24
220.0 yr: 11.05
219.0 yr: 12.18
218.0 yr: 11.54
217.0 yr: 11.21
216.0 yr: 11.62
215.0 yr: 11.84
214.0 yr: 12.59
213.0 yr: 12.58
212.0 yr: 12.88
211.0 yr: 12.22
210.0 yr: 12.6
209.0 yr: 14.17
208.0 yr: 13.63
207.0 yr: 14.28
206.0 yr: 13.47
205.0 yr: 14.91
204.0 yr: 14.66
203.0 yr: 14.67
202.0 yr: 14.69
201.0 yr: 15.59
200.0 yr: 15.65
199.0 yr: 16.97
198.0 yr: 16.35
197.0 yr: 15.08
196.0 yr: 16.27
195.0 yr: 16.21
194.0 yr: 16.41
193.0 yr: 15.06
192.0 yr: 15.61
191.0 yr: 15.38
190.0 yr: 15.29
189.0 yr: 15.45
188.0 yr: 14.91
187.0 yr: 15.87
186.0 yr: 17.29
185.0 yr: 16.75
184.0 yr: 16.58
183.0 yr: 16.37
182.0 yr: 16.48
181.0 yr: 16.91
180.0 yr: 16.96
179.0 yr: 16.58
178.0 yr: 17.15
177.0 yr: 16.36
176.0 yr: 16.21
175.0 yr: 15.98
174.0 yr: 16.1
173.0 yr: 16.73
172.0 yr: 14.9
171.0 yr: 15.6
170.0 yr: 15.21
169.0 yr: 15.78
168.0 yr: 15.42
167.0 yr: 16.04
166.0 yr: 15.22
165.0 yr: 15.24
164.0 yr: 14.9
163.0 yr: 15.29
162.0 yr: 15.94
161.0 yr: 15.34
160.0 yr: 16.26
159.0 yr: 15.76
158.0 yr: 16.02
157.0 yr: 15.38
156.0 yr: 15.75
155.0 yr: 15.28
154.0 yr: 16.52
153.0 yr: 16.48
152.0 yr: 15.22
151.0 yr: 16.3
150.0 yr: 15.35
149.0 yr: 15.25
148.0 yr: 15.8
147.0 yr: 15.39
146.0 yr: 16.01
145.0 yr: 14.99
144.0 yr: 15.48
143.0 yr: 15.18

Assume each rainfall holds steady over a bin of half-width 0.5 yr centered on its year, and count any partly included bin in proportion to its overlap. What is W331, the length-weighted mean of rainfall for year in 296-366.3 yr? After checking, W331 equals 14.4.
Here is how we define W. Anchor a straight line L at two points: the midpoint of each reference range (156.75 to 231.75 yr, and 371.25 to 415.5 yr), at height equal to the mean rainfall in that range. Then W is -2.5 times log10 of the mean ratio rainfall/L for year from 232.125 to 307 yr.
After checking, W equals 0.32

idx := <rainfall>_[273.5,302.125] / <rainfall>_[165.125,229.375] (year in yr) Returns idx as 0.9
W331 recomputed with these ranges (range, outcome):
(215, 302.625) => 10.9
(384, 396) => 17.8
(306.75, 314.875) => 14.1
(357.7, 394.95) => 16.4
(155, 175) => 15.6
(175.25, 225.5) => 14.4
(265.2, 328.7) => 12.8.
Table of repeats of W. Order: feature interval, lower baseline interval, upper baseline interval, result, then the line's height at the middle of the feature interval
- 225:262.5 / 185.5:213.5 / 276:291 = 0.36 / 14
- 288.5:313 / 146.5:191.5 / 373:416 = 0.15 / 15.8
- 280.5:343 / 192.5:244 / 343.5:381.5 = 0.03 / 14.4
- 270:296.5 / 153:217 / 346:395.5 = 0.26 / 15.7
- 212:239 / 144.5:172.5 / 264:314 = 0.26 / 13.9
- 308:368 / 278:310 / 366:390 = 0.03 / 15.1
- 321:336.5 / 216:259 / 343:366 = -0.05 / 14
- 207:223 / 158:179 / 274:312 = 0.22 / 14.8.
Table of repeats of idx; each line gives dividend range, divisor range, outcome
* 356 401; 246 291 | 1.59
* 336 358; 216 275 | 1.50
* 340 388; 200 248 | 1.32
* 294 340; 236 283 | 1.43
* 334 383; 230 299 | 1.42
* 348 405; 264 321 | 1.26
